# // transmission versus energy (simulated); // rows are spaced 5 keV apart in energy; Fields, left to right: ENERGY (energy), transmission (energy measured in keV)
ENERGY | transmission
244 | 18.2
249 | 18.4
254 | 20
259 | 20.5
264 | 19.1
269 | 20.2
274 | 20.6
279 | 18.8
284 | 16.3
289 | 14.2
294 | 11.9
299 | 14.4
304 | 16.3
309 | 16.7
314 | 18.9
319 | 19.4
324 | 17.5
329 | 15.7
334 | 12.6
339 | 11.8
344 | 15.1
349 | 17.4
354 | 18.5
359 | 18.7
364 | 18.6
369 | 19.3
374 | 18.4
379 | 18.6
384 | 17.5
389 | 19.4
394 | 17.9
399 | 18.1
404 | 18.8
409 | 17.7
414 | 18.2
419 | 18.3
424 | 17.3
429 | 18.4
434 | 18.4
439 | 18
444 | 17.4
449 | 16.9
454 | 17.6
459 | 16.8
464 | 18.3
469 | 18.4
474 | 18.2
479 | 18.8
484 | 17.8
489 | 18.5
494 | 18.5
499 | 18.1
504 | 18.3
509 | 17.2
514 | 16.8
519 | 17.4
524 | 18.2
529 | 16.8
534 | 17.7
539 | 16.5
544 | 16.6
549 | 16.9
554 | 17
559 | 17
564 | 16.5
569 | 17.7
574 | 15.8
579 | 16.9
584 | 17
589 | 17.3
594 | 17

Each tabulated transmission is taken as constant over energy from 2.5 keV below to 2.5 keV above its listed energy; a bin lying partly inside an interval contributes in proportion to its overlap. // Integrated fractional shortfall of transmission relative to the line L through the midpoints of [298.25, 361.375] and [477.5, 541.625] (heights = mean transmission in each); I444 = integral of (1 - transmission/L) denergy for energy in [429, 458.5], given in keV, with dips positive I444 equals -0.7 keV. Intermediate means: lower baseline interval 16.4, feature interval 17.7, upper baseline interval 17.7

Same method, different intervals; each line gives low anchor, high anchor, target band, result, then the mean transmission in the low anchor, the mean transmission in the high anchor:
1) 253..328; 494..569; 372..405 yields -1.7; 17.6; 17.3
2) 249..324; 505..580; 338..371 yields 0.5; 17.7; 17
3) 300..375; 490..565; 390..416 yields -1.8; 16.9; 17.3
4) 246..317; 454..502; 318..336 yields 1.6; 17.6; 18.1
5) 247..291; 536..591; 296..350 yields 7.3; 18.7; 16.8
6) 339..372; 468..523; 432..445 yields -0.1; 17.5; 18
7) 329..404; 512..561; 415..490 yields -3.3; 17.3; 17.1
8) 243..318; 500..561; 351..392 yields -2.6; 17.7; 17.2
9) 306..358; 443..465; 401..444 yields -2.5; 16.4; 17.3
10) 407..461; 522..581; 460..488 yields -1.2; 17.7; 17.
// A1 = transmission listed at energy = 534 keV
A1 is 17.7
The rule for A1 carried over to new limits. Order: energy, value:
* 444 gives 17.4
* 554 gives 17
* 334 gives 12.6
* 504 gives 18.3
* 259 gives 20.5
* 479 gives 18.8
